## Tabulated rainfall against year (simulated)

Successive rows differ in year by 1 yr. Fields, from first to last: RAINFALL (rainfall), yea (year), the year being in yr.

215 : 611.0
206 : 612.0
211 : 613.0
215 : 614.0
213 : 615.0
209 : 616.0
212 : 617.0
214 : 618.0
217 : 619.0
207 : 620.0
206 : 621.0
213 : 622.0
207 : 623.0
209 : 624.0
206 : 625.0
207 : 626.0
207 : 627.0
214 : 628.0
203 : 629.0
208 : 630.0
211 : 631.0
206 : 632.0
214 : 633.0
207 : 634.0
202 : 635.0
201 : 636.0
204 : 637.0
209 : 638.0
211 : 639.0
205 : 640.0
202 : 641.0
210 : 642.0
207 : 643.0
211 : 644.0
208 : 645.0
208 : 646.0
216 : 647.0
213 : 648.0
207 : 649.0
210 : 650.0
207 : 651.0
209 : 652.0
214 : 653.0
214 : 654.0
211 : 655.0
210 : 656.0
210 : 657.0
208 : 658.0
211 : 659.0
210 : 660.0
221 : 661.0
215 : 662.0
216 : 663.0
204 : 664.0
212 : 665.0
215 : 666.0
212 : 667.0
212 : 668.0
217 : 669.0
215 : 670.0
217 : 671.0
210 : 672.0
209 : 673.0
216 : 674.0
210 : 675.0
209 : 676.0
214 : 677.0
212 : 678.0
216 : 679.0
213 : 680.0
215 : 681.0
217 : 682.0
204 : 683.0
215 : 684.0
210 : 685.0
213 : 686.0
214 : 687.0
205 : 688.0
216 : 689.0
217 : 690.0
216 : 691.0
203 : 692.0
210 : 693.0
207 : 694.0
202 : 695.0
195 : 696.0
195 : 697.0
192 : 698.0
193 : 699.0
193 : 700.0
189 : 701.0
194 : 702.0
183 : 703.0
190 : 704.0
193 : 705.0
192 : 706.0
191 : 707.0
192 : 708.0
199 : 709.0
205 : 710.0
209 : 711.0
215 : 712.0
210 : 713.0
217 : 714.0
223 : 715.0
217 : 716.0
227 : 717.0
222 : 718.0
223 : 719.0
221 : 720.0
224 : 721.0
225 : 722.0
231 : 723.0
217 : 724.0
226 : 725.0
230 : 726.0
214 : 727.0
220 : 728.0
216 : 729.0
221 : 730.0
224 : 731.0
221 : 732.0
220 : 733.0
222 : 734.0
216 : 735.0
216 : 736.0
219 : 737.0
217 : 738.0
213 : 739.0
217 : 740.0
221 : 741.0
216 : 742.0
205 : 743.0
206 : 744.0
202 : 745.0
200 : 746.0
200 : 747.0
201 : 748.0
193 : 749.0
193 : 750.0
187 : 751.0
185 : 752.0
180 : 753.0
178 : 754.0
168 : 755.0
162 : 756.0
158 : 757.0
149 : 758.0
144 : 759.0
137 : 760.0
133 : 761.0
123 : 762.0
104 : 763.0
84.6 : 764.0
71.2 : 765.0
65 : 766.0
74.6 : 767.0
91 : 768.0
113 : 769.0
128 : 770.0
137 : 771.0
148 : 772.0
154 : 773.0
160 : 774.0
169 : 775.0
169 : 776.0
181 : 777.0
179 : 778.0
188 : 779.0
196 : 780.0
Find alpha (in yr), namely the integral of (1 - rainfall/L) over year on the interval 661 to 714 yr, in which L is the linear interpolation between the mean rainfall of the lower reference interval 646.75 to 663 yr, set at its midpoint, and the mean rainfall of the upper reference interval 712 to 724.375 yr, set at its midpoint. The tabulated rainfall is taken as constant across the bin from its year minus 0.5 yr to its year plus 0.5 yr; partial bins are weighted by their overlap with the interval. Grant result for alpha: 2.4 yr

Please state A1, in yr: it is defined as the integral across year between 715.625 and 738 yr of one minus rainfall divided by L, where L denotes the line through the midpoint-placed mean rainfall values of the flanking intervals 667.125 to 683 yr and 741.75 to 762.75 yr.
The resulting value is -4.0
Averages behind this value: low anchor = 213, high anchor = 176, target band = 221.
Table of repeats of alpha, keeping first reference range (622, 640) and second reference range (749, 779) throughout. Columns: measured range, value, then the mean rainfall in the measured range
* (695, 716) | -3.3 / 199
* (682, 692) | -1.7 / 212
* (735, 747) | -4.4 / 212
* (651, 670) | -1.9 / 212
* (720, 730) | -3.7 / 222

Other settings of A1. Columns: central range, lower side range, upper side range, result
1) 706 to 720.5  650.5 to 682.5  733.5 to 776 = -1.8 yr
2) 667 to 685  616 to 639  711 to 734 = 0.2 yr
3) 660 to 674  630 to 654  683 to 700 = -0.4 yr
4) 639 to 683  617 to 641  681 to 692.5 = -0.3 yr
